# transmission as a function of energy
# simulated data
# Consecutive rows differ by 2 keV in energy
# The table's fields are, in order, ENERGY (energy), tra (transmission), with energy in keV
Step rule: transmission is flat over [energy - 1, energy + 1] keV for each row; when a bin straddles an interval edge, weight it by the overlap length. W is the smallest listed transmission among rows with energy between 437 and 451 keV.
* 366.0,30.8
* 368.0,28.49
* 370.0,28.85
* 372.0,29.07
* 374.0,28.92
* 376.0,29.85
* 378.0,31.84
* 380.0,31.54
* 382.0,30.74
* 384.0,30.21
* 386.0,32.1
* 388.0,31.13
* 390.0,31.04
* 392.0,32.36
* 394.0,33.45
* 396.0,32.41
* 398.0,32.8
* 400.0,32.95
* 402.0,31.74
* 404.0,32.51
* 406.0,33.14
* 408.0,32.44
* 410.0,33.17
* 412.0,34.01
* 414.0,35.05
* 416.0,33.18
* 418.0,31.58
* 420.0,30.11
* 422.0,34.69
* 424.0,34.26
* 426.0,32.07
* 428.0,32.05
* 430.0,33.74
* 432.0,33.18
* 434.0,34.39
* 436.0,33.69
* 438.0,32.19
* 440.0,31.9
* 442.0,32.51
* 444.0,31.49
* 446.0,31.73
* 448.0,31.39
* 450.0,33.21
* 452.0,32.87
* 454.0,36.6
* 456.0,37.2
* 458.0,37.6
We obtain 31.39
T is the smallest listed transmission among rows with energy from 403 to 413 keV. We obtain 32.44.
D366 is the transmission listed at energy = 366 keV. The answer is 30.8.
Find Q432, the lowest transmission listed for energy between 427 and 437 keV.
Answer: 32.05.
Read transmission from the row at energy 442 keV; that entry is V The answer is 32.51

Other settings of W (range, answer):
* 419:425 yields 30.11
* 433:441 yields 31.9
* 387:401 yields 31.04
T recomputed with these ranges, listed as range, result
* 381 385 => 30.21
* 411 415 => 34.01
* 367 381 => 28.49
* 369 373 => 28.85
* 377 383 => 30.74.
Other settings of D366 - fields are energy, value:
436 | 33.69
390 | 31.04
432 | 33.18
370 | 28.85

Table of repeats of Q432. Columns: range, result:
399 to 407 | 31.74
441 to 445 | 31.49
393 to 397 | 32.41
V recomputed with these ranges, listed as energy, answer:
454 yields 36.6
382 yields 30.74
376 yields 29.85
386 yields 32.1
